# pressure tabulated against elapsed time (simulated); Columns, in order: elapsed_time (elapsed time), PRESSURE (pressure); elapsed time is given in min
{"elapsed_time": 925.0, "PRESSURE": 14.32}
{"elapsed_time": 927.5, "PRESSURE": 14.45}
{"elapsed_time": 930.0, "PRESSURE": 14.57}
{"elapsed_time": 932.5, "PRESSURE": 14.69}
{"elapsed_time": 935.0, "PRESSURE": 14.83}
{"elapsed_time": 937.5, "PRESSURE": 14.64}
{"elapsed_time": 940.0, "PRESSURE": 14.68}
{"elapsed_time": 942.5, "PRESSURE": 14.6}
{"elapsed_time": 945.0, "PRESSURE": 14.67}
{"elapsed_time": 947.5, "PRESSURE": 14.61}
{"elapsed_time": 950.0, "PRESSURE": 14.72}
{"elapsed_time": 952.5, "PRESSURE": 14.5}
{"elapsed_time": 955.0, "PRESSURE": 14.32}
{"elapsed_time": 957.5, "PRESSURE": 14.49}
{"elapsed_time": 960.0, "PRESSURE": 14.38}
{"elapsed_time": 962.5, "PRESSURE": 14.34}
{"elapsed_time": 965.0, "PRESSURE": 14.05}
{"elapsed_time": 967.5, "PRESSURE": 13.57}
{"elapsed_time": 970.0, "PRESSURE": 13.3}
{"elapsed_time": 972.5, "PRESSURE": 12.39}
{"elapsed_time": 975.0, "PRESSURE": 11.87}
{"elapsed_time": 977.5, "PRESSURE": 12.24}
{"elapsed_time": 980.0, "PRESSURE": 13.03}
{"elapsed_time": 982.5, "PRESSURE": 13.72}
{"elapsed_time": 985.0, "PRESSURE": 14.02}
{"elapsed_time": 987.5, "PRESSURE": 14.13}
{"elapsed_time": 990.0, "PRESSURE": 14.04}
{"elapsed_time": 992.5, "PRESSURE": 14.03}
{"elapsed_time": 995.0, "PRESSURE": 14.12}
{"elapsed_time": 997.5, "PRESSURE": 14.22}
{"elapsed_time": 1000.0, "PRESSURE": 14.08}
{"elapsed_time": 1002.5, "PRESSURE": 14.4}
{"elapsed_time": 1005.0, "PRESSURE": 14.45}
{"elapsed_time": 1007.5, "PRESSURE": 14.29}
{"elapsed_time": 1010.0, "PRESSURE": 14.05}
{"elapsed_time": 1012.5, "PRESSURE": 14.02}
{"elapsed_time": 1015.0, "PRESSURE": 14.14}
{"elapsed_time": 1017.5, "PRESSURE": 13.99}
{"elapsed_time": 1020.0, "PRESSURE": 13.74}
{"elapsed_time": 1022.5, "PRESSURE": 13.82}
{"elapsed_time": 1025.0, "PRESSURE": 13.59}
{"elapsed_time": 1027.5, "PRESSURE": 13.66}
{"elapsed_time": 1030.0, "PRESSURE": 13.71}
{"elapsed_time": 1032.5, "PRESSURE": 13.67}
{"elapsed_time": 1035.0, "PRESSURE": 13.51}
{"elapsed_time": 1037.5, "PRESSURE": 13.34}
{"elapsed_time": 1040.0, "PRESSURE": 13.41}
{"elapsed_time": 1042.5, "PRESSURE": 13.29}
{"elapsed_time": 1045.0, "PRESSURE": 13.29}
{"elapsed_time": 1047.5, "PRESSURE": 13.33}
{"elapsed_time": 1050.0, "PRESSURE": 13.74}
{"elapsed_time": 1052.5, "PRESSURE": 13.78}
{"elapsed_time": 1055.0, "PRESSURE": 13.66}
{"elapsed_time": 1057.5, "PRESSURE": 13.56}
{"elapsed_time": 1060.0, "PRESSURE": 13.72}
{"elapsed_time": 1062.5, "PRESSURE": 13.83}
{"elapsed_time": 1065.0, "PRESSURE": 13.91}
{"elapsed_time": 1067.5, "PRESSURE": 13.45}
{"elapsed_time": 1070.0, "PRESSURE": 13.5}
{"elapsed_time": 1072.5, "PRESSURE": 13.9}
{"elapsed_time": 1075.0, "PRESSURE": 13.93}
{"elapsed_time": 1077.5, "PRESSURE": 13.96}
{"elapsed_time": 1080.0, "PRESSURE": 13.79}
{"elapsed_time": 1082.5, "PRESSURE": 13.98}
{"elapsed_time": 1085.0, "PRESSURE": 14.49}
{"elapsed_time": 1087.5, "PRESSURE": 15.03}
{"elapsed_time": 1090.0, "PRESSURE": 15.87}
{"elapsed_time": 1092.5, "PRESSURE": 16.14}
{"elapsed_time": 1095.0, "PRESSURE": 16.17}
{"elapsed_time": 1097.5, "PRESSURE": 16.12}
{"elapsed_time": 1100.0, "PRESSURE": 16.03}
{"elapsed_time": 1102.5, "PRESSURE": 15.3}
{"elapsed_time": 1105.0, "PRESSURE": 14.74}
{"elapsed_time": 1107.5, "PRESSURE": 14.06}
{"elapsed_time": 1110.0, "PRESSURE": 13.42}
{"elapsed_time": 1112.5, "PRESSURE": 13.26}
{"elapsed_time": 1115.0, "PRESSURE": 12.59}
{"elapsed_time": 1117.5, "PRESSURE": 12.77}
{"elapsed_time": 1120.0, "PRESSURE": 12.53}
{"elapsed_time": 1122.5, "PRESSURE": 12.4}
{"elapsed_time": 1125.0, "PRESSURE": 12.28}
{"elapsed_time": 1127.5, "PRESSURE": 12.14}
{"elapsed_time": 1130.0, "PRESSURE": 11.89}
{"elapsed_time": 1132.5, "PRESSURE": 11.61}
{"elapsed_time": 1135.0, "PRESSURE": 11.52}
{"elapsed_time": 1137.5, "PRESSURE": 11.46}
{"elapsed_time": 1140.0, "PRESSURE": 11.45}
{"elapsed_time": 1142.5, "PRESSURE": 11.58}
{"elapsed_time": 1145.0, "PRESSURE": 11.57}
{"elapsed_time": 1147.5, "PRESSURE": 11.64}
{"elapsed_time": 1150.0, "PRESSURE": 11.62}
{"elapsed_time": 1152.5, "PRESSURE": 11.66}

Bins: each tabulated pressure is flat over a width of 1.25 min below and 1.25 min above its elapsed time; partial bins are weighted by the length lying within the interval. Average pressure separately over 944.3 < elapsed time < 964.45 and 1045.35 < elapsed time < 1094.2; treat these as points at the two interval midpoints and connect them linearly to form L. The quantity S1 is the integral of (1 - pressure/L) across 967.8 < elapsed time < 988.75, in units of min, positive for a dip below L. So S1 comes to 1.9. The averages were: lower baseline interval 14.5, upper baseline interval 14.1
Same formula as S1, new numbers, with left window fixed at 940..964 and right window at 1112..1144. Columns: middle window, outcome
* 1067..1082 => -1.1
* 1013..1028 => -0.3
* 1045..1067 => -1.0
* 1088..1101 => -3.6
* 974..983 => 1.0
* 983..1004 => -0.3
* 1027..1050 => -0.3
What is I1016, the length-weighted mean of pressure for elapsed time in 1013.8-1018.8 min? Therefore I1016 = 14.1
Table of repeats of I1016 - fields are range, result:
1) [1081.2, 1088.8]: 14.5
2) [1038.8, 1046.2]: 13.3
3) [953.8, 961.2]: 14.4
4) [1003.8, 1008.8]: 14.4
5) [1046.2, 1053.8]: 13.6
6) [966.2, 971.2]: 13.4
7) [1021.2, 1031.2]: 13.7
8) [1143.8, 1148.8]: 11.6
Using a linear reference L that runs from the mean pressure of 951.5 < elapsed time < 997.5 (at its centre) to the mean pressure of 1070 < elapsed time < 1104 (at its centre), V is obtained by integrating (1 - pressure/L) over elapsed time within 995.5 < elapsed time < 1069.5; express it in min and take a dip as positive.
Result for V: 2.8 min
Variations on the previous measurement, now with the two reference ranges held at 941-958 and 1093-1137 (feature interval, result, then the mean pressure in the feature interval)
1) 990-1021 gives 0.1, 14.1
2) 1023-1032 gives 0.2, 13.7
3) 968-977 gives 1.1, 12.6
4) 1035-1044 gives 0.4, 13.4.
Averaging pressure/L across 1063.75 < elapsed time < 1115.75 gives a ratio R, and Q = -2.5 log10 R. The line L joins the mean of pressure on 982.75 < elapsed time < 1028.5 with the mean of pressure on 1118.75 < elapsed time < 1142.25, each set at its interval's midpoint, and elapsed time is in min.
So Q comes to -0.15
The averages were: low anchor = 14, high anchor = 11.9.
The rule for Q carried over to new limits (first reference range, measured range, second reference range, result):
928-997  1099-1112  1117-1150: -0.19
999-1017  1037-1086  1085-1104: 0.11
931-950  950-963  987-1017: 0.01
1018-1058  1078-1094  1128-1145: -0.18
